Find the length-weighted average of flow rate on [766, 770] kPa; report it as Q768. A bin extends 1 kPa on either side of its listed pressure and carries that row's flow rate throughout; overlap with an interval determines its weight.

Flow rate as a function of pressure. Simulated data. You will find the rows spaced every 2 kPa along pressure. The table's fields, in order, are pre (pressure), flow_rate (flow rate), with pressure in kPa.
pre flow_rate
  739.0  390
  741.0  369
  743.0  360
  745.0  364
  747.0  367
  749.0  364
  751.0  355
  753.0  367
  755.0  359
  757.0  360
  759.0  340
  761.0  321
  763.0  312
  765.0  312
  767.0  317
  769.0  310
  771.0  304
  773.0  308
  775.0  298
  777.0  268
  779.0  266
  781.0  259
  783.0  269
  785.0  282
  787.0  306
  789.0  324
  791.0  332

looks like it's 314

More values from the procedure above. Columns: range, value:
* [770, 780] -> 289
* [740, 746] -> 364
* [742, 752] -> 362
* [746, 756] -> 362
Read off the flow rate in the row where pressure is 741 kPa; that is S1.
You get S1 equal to 369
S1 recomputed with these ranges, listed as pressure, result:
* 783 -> 269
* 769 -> 310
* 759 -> 340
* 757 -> 360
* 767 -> 317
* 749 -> 364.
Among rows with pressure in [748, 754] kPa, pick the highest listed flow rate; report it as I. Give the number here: 367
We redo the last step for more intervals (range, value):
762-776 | 317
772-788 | 308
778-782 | 266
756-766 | 360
